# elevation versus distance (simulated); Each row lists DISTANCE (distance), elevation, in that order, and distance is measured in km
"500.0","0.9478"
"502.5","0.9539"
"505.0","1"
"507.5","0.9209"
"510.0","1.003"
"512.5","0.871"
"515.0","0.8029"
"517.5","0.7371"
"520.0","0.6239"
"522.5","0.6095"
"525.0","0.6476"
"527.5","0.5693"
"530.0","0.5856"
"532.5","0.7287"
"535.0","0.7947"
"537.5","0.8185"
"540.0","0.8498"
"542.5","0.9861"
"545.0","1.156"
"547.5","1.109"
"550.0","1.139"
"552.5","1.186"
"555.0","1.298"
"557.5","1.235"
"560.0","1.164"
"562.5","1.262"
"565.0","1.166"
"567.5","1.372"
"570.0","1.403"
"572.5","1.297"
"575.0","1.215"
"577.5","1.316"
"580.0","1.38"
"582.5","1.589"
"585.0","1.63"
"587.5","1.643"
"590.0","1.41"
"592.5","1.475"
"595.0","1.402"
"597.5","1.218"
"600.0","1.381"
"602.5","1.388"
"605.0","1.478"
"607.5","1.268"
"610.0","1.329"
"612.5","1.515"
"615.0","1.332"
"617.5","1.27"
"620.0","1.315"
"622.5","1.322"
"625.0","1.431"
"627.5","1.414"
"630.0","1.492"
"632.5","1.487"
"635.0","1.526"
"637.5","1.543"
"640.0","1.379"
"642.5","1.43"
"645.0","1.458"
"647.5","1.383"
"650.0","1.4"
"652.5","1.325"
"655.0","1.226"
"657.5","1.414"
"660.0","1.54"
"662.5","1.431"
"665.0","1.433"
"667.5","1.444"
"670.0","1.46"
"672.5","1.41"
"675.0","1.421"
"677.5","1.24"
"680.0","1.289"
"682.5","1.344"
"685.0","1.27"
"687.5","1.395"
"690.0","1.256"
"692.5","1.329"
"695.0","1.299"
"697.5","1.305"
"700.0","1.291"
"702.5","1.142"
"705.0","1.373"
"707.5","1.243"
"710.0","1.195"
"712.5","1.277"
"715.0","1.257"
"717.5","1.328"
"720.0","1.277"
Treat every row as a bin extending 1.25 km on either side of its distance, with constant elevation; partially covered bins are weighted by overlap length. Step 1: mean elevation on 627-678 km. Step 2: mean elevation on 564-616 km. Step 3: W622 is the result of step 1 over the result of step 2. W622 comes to 1.02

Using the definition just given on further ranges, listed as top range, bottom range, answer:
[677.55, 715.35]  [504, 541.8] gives 1.66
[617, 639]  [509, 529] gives 1.96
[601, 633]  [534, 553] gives 1.38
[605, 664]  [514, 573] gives 1.44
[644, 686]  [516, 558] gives 1.57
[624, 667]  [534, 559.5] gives 1.35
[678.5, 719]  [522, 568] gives 1.31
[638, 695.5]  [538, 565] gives 1.22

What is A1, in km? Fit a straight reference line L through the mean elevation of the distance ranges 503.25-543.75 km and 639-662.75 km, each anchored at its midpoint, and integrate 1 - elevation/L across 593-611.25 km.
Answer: -3.1 km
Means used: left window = 0.786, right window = 1.4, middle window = 1.36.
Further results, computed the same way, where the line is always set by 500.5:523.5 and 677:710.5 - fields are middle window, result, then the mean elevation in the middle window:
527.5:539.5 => 2.32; 0.722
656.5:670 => -2.69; 1.45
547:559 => -3.25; 1.2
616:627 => -2.28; 1.34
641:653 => -2.37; 1.4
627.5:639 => -3.64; 1.5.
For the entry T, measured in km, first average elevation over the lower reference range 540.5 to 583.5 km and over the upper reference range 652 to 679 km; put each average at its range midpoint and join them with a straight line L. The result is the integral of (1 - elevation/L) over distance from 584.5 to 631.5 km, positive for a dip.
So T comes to -3.3 km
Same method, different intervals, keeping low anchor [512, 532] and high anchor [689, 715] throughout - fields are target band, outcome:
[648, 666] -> -4.4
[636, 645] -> -3.3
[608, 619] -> -4.2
